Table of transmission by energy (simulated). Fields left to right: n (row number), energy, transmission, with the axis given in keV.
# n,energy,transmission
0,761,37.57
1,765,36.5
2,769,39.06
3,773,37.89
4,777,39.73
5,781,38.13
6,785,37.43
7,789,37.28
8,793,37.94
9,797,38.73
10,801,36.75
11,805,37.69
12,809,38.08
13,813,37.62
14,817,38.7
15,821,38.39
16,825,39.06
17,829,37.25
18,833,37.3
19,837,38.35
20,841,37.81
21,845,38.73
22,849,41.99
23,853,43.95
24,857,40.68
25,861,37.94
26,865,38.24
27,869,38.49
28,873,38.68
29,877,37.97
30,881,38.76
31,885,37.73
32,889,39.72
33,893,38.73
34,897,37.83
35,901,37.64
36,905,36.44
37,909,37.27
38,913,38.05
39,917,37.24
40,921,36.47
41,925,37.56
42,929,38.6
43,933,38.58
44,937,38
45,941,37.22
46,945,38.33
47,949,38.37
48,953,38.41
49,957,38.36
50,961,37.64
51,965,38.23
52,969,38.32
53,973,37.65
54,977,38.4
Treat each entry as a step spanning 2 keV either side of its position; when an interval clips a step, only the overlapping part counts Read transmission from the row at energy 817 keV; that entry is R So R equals 38.7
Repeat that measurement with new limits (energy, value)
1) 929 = 38.6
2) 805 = 37.69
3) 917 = 37.24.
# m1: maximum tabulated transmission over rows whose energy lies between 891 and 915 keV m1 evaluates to 38.73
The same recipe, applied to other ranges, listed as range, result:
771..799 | 39.73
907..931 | 38.6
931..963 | 38.58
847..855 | 43.95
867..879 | 38.68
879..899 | 39.72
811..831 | 39.06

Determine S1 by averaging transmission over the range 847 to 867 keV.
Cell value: 40.6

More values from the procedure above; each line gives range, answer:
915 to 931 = 37.5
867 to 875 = 38.6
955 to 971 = 38.1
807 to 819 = 38.1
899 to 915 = 37.4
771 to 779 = 38.8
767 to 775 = 38.5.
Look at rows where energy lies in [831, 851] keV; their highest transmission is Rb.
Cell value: 41.99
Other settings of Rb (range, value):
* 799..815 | 38.08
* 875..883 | 38.76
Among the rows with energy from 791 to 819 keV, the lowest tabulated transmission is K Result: 36.75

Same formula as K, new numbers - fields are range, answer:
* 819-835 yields 37.25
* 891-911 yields 36.44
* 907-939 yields 36.47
